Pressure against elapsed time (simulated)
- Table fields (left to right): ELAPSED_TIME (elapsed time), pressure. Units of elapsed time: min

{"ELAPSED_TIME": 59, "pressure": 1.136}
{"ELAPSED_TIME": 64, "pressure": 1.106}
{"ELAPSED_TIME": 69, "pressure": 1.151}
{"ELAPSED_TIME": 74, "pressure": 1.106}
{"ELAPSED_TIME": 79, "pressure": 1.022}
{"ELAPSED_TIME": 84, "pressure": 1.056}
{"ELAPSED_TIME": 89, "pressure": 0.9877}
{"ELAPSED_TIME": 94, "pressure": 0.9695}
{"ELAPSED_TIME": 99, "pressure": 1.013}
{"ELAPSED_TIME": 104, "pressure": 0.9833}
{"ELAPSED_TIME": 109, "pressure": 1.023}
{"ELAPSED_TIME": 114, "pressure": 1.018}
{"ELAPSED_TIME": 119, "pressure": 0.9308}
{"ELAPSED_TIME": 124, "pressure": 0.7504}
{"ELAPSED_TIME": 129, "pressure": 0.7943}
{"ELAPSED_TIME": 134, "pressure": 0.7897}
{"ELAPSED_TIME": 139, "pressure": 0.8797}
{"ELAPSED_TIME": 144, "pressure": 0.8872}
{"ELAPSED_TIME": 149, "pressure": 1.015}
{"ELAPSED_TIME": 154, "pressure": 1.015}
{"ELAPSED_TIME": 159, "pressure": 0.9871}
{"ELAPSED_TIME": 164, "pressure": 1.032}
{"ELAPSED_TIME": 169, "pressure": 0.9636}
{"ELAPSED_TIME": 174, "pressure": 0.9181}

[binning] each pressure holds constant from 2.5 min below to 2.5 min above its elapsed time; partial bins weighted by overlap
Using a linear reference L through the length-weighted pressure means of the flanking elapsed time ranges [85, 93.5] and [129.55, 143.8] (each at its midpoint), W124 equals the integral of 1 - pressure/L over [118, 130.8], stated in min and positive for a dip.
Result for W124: 0.9 min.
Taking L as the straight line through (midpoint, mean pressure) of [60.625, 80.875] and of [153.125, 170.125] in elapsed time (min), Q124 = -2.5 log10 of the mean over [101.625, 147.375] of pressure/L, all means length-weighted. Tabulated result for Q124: 0.16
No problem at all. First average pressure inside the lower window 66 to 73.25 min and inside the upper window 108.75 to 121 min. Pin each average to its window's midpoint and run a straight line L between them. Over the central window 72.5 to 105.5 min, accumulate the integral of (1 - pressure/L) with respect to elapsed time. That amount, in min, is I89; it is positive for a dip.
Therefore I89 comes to 1.7 min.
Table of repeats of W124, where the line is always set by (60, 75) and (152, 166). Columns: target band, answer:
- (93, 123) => 2.7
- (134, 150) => 2.1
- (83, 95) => 1.0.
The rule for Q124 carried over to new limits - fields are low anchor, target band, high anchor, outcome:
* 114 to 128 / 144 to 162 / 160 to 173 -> -0.04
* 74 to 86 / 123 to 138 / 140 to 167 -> 0.26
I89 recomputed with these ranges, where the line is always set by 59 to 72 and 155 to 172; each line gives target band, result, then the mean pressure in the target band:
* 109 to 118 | 0.5 min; 1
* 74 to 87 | 0.7 min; 1.05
